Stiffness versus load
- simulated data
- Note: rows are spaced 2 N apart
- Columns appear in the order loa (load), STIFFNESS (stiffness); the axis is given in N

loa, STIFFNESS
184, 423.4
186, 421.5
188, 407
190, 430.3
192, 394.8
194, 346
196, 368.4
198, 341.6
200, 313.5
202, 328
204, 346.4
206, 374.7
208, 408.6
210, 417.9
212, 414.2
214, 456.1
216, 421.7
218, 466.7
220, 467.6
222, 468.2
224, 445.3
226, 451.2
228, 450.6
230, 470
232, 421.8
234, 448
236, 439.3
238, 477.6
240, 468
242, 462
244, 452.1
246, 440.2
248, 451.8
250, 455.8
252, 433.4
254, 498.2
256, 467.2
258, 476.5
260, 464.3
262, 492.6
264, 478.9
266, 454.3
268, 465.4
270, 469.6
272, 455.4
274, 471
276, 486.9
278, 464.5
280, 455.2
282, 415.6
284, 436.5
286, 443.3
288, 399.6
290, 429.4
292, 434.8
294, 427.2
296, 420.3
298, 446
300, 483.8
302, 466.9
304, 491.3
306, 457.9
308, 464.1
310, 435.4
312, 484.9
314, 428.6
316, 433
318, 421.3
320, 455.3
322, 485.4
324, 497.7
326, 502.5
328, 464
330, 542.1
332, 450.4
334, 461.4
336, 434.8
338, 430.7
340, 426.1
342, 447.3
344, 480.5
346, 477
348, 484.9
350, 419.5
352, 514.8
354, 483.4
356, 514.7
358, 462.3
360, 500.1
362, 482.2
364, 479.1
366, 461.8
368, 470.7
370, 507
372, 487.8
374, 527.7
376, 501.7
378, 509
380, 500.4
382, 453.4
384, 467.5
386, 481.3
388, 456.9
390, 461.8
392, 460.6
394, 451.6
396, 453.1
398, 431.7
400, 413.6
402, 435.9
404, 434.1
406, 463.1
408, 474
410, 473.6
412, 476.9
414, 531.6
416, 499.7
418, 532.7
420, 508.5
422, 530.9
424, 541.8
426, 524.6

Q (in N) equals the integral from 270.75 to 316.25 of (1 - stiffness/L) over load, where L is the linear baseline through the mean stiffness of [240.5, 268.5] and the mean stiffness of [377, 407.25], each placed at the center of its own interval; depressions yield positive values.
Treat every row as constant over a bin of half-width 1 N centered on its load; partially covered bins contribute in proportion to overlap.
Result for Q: 1.2 N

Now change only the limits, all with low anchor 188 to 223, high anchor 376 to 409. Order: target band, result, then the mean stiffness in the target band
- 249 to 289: -3.82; 459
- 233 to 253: -2.05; 453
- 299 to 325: -1.70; 462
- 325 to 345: -1.03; 464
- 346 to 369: -1.56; 479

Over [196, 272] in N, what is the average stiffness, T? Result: 439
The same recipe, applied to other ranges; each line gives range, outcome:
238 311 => 456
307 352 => 462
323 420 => 475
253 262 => 478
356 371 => 483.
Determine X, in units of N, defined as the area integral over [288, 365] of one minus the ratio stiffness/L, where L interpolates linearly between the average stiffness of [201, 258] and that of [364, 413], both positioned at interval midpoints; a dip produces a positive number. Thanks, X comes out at -0.8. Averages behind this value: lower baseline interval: 440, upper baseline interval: 469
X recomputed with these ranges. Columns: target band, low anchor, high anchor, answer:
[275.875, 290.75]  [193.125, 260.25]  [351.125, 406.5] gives 0.24 N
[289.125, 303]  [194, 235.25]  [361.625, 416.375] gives -0.11 N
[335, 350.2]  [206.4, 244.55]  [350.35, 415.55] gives 0.53 N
